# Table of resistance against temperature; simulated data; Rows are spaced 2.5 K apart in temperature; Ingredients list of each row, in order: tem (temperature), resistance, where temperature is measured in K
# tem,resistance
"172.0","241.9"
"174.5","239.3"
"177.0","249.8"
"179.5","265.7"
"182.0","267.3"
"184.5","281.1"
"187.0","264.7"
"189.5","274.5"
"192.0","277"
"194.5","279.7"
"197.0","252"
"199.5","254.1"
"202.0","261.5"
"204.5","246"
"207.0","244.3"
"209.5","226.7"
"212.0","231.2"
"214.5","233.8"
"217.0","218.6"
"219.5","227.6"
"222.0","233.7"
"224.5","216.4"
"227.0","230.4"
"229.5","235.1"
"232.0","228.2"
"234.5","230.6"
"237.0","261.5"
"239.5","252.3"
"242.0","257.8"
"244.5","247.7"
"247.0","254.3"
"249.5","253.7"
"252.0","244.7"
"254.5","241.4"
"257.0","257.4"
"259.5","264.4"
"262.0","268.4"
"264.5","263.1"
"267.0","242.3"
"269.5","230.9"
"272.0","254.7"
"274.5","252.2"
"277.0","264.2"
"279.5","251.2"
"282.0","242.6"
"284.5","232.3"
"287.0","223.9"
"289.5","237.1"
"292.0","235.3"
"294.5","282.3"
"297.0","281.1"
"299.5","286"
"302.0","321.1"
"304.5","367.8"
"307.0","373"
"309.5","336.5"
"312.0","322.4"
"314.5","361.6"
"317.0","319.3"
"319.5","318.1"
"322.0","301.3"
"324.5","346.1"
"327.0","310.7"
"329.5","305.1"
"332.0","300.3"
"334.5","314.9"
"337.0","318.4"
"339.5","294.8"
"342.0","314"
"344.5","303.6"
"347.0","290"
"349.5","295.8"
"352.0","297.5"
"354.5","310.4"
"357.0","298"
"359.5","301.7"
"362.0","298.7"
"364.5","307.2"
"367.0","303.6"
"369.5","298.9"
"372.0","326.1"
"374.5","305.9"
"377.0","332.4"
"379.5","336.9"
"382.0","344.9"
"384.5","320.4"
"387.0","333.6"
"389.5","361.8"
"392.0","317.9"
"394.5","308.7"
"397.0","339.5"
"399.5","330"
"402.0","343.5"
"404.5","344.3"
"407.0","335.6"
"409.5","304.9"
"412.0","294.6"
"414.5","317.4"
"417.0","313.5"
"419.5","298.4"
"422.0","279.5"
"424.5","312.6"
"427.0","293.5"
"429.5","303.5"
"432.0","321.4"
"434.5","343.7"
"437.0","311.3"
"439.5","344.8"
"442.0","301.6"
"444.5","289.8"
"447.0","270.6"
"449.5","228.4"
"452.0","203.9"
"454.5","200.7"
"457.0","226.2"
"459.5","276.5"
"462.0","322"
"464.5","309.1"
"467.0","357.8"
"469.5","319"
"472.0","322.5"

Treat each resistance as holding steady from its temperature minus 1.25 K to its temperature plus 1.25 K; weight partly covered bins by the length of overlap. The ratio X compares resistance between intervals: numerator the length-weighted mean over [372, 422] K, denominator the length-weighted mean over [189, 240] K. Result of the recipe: 1.33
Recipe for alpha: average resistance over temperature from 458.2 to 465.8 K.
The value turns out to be 302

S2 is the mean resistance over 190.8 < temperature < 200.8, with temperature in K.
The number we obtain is 266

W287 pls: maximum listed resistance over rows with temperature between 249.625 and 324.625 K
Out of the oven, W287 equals 373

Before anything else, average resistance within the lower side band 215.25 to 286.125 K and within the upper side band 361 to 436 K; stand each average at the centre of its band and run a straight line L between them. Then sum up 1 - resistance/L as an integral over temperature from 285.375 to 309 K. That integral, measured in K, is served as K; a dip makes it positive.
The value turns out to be -1.9 K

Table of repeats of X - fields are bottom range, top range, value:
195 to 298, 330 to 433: 1.28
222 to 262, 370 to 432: 1.31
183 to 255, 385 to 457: 1.23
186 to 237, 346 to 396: 1.29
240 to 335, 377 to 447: 1.14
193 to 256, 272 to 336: 1.21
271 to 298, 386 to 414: 1.31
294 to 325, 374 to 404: 1.02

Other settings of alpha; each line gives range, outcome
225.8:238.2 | 237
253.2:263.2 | 258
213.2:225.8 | 226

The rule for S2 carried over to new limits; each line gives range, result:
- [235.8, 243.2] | 257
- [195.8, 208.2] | 252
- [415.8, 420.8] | 306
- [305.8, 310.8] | 354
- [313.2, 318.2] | 340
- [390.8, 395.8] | 314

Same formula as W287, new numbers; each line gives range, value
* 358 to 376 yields 326.1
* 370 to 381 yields 336.9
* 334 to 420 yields 361.8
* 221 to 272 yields 268.4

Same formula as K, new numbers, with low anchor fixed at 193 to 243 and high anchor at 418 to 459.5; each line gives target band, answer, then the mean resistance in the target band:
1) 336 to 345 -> -1.5 K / 308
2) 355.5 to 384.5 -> -4.7 K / 314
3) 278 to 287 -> 0.5 K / 240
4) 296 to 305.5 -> -2.1 K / 313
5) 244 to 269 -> -0.5 K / 253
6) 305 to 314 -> -3.1 K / 347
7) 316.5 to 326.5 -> -2.3 K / 321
